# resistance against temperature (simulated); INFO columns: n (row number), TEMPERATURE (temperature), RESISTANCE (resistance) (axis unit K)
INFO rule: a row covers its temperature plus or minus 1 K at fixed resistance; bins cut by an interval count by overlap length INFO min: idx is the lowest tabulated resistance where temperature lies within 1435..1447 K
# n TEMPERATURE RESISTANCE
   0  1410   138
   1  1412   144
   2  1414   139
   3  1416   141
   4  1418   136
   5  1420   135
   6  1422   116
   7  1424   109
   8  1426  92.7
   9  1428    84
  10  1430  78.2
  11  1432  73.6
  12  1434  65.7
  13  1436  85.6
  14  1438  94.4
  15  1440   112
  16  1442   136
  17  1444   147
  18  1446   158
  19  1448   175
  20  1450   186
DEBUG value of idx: 85.6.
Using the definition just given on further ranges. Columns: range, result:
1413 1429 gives 84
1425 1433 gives 73.6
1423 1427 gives 92.7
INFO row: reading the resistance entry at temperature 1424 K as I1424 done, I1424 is 109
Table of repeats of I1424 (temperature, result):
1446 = 158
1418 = 136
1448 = 175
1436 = 85.6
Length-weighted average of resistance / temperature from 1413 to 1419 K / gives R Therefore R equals 139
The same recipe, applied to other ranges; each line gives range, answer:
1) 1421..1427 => 106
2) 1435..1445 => 115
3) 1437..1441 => 103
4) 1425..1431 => 85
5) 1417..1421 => 136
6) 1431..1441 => 86.3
